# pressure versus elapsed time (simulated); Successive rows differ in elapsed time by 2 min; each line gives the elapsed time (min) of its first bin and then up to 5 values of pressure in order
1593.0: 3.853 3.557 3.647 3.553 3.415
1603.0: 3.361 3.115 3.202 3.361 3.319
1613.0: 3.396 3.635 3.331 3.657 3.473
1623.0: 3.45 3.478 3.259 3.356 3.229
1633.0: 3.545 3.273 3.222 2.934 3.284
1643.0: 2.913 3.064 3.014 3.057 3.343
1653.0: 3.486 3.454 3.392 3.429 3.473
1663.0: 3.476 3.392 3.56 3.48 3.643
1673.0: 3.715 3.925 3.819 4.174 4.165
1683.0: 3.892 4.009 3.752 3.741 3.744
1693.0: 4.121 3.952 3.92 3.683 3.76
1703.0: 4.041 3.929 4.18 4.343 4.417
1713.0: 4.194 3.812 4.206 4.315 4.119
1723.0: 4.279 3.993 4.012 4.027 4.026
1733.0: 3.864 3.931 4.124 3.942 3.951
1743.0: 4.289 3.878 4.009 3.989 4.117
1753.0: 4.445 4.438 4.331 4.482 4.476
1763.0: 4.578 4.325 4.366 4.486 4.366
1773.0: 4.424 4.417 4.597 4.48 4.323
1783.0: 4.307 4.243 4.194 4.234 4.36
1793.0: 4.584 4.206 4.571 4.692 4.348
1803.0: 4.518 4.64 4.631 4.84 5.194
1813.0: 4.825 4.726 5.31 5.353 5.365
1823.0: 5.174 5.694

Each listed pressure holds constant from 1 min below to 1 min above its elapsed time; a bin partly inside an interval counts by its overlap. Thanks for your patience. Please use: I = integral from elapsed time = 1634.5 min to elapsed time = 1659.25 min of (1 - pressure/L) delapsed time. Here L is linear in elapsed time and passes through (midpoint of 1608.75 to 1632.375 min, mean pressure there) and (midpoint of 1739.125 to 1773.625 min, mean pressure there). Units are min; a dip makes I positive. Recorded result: 2.6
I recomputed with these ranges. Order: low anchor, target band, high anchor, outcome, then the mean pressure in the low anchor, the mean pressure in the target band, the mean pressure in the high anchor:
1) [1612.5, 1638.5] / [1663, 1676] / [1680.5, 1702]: 0.39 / 3.4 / 3.61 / 3.88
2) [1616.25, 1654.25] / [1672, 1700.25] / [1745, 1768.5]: -1.44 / 3.28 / 3.9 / 4.31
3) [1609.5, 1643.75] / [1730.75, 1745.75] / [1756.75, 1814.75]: 0.53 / 3.34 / 4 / 4.49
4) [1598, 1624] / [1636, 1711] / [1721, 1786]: 2.60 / 3.41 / 3.65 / 4.23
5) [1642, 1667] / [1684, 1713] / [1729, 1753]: -2.41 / 3.3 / 3.98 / 4.03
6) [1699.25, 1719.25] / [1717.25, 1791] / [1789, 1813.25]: 1.80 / 4.1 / 4.23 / 4.6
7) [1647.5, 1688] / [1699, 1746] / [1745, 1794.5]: -0.63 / 3.62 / 4.06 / 4.35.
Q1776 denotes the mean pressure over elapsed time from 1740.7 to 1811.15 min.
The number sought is 4.39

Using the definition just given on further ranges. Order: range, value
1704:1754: 4.1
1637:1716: 3.68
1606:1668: 3.34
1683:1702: 3.86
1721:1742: 4.02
